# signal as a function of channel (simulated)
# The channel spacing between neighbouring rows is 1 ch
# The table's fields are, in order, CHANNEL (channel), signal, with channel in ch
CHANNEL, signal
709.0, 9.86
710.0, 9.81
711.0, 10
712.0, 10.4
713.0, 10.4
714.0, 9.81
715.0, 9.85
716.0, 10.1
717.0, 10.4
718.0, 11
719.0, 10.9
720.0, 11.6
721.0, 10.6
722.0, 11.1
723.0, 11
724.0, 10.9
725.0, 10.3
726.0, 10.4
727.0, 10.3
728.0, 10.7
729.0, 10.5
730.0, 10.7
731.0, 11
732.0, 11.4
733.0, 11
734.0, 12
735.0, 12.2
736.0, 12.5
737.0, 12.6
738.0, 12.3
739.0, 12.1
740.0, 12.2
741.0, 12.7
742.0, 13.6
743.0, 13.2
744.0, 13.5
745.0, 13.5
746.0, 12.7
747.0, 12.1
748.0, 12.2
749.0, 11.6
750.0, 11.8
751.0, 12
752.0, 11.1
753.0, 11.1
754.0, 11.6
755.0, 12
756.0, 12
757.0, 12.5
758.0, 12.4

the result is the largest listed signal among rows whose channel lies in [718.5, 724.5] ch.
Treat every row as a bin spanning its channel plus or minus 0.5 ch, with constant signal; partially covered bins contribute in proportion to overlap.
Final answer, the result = 11.6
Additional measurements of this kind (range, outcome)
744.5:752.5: 13.5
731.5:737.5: 12.6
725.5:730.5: 10.7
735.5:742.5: 13.6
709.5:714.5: 10.4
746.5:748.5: 12.2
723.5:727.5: 10.9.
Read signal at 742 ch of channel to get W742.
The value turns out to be 13.6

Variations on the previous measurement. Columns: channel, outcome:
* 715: 9.85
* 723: 11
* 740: 12.2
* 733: 11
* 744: 13.5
